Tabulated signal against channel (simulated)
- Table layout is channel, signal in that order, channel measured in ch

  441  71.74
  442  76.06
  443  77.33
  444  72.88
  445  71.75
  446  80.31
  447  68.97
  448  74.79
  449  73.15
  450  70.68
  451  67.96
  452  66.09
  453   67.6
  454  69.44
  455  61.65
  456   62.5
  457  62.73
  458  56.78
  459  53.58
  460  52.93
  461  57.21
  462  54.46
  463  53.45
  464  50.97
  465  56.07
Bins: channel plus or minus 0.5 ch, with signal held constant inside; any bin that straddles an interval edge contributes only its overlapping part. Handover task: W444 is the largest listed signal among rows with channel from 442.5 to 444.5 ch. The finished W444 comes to 77.33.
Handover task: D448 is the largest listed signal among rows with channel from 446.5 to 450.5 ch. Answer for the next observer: 74.79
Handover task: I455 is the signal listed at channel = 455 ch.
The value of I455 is 61.65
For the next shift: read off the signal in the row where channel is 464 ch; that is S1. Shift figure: 50.97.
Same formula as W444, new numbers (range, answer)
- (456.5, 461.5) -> 62.73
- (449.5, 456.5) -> 70.68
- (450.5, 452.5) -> 67.96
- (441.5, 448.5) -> 80.31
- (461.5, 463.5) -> 54.46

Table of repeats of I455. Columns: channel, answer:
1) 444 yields 72.88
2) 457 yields 62.73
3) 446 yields 80.31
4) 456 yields 62.5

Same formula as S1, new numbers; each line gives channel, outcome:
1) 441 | 71.74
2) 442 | 76.06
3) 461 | 57.21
